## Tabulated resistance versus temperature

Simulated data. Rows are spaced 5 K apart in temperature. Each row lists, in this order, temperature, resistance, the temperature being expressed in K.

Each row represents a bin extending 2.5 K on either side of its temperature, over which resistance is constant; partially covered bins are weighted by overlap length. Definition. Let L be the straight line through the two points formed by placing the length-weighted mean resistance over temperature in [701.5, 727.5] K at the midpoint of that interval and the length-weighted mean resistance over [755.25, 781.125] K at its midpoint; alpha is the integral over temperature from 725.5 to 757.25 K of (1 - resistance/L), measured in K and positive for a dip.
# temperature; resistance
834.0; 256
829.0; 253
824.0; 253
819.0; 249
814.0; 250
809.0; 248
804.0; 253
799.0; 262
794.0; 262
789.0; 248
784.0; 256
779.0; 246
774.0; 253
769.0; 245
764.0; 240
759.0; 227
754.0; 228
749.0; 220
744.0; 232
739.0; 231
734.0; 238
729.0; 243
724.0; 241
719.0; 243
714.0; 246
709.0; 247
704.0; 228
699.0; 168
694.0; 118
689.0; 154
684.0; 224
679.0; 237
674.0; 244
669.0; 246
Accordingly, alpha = 1.20 K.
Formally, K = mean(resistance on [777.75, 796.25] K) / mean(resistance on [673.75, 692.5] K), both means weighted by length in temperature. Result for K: 1.23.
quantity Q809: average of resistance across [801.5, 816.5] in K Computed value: 250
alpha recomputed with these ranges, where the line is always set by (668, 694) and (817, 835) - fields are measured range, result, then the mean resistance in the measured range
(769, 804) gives -1.9 K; 254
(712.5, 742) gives -2.2 K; 240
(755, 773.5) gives -0.3 K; 238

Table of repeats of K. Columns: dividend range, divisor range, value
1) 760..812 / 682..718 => 1.26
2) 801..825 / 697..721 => 1.10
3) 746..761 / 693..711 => 1.16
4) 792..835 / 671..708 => 1.28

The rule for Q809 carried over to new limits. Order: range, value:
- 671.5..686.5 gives 235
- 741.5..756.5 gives 227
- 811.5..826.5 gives 251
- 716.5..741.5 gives 239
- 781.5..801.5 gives 257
